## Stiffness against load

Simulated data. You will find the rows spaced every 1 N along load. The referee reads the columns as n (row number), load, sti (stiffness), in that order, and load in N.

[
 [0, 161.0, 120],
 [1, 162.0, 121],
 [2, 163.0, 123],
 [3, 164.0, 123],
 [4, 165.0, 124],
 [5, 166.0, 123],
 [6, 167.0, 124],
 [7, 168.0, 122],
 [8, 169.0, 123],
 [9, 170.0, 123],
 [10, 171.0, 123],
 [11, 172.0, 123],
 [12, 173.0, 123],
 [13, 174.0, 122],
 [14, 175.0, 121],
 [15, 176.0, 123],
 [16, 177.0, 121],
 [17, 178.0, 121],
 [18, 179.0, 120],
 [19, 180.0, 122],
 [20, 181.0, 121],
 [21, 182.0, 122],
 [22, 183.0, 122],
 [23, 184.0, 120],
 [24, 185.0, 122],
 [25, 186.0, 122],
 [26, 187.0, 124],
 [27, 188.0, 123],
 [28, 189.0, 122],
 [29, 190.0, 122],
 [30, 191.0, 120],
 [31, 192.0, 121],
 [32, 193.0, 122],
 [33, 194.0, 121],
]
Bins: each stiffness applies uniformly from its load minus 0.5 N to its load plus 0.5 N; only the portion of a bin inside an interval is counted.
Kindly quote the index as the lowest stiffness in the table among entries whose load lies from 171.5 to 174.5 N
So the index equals 122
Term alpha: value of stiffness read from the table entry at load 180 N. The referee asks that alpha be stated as 122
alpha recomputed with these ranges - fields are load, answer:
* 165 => 124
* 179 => 120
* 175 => 121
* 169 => 123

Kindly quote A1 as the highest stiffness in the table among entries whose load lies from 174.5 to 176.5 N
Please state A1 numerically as 123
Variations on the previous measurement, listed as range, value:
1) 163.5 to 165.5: 124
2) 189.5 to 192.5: 122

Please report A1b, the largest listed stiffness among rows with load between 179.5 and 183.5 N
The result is 122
